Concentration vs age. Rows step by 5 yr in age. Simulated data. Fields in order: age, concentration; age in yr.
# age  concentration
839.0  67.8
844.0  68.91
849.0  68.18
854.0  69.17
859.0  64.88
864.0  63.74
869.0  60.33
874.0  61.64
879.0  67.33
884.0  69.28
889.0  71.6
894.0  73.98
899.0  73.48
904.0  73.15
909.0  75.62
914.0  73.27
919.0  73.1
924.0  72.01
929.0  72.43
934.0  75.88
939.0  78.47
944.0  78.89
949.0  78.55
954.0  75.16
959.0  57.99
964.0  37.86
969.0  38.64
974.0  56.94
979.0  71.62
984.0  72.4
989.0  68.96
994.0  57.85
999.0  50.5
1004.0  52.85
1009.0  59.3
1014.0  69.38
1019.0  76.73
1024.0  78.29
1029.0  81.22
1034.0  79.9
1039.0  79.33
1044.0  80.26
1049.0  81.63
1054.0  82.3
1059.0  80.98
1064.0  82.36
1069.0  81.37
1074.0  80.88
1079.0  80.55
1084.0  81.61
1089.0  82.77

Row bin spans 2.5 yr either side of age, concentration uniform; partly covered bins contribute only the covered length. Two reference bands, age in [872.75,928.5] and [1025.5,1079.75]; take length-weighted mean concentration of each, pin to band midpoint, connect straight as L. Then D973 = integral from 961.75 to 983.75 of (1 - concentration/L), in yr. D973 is 6.5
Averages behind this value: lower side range 71.6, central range 53.6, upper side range 80.9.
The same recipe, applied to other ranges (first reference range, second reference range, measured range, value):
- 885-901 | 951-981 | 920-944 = -4.17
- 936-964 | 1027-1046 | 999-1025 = 4.20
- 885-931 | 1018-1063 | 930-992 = 8.02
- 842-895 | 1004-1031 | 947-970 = 3.62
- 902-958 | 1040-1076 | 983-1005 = 5.01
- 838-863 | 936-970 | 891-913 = -2.56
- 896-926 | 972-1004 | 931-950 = -2.36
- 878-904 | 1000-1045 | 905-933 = -0.69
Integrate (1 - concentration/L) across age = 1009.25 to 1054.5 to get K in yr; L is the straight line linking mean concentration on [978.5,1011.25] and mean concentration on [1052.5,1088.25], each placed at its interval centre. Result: -4.1 yr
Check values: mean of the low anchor 61.4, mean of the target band 77.7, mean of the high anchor 81.5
